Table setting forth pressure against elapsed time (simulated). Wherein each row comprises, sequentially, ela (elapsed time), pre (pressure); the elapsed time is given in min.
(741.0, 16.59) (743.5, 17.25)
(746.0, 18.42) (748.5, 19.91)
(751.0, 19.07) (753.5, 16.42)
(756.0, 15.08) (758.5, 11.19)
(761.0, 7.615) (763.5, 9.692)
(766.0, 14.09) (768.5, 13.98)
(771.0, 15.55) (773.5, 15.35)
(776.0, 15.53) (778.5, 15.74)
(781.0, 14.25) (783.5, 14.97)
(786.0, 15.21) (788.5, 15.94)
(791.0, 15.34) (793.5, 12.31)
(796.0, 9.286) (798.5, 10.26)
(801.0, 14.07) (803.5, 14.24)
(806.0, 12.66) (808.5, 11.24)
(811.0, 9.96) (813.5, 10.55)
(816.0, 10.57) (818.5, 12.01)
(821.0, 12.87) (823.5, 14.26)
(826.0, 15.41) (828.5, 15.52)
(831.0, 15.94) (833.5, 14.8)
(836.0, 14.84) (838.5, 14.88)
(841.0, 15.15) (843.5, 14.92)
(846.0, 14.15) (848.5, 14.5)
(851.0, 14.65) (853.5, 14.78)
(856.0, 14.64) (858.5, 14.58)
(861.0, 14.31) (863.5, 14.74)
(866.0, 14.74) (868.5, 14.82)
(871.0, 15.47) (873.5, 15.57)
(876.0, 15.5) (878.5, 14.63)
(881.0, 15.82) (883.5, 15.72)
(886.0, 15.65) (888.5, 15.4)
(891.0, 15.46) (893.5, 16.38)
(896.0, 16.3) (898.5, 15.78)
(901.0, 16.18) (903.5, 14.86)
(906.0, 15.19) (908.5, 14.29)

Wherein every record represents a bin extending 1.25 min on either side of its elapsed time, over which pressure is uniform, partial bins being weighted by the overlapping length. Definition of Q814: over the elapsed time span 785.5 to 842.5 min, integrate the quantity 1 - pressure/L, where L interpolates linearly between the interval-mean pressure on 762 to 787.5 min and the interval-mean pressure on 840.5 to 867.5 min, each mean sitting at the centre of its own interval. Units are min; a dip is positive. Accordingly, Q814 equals 4.6 min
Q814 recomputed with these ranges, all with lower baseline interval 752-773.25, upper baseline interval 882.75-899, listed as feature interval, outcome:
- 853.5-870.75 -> 0.6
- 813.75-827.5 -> 1.4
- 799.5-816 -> 2.5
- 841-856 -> 0.3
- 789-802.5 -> 1.3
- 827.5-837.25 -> -0.5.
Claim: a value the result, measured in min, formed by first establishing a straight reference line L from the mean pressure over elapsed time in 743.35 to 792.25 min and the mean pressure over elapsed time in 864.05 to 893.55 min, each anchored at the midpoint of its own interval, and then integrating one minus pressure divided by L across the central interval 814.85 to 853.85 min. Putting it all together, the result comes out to 2.28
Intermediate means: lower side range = 15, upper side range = 15.4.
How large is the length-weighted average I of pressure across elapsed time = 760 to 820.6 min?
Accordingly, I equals 13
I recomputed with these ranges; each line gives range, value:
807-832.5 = 12.9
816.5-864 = 14.5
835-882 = 14.9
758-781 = 13.3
